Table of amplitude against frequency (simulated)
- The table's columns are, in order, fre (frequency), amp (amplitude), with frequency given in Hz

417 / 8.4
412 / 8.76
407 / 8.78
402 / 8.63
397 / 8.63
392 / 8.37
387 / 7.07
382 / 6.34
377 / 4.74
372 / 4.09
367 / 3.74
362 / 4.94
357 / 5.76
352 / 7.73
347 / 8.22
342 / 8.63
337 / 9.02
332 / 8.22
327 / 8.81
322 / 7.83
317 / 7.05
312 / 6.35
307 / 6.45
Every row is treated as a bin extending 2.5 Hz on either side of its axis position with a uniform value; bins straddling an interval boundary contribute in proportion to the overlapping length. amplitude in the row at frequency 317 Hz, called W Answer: 7.05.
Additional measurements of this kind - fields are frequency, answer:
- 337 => 9.02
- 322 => 7.83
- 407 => 8.78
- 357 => 5.76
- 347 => 8.22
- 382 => 6.34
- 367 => 3.74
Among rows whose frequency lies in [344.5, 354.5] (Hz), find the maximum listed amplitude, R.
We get 8.22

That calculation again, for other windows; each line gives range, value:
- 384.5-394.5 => 8.37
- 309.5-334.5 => 8.81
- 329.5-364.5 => 9.02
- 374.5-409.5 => 8.78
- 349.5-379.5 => 7.73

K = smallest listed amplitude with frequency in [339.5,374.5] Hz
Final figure 3.74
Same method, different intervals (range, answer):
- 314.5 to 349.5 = 7.05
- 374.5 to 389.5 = 4.74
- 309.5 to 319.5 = 6.35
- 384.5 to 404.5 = 7.07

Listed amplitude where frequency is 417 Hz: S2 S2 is 8.4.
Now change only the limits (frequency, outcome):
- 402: 8.63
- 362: 4.94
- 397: 8.63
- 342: 8.63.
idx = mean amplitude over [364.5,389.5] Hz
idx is 5.2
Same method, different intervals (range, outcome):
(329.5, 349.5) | 8.52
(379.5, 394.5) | 7.26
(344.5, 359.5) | 7.24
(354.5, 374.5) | 4.63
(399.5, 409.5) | 8.71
